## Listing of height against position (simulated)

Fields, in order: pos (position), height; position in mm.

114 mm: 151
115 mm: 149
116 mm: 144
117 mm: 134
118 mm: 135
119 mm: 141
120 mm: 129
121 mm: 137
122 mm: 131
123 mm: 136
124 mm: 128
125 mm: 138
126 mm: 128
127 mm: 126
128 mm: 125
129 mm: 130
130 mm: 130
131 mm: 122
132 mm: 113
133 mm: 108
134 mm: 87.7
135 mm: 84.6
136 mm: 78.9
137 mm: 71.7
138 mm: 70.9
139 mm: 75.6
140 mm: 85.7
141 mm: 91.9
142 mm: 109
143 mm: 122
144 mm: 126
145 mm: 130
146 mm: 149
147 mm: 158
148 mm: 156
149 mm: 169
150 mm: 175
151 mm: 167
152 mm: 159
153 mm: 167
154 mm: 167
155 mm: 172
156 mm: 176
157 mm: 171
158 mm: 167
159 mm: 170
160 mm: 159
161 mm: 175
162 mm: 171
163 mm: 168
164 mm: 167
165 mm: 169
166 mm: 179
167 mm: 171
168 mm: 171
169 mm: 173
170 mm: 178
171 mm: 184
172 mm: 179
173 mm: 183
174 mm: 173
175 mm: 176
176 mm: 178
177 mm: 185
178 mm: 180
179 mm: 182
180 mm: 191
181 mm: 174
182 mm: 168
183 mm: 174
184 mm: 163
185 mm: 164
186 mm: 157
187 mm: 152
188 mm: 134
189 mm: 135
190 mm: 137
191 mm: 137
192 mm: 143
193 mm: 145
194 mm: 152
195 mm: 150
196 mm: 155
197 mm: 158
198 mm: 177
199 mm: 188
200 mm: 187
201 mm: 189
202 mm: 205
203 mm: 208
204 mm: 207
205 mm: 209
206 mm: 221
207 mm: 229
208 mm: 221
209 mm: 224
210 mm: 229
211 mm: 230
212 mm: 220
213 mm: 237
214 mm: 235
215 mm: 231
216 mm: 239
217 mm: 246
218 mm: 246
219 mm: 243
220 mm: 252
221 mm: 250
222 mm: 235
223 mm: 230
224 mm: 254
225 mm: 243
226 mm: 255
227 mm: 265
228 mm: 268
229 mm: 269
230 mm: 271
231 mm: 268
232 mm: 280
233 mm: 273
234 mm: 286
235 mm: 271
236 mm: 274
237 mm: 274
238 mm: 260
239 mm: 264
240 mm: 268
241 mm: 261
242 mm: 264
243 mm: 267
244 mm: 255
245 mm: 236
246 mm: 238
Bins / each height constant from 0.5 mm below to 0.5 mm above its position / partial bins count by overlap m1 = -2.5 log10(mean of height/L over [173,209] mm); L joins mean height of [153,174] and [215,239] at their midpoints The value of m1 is 0.19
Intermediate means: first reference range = 172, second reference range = 258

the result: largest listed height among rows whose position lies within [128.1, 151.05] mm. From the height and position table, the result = 175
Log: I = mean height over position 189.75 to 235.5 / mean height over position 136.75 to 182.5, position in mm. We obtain 1.40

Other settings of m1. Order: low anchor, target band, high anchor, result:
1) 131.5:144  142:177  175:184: -0.22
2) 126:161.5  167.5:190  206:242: 0.08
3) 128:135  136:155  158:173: 0.08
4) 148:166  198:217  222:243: 0.08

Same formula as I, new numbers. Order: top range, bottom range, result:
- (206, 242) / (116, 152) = 2.03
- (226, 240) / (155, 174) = 1.56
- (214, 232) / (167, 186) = 1.43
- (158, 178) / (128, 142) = 1.78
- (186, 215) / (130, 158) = 1.45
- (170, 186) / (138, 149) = 1.47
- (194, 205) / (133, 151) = 1.58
